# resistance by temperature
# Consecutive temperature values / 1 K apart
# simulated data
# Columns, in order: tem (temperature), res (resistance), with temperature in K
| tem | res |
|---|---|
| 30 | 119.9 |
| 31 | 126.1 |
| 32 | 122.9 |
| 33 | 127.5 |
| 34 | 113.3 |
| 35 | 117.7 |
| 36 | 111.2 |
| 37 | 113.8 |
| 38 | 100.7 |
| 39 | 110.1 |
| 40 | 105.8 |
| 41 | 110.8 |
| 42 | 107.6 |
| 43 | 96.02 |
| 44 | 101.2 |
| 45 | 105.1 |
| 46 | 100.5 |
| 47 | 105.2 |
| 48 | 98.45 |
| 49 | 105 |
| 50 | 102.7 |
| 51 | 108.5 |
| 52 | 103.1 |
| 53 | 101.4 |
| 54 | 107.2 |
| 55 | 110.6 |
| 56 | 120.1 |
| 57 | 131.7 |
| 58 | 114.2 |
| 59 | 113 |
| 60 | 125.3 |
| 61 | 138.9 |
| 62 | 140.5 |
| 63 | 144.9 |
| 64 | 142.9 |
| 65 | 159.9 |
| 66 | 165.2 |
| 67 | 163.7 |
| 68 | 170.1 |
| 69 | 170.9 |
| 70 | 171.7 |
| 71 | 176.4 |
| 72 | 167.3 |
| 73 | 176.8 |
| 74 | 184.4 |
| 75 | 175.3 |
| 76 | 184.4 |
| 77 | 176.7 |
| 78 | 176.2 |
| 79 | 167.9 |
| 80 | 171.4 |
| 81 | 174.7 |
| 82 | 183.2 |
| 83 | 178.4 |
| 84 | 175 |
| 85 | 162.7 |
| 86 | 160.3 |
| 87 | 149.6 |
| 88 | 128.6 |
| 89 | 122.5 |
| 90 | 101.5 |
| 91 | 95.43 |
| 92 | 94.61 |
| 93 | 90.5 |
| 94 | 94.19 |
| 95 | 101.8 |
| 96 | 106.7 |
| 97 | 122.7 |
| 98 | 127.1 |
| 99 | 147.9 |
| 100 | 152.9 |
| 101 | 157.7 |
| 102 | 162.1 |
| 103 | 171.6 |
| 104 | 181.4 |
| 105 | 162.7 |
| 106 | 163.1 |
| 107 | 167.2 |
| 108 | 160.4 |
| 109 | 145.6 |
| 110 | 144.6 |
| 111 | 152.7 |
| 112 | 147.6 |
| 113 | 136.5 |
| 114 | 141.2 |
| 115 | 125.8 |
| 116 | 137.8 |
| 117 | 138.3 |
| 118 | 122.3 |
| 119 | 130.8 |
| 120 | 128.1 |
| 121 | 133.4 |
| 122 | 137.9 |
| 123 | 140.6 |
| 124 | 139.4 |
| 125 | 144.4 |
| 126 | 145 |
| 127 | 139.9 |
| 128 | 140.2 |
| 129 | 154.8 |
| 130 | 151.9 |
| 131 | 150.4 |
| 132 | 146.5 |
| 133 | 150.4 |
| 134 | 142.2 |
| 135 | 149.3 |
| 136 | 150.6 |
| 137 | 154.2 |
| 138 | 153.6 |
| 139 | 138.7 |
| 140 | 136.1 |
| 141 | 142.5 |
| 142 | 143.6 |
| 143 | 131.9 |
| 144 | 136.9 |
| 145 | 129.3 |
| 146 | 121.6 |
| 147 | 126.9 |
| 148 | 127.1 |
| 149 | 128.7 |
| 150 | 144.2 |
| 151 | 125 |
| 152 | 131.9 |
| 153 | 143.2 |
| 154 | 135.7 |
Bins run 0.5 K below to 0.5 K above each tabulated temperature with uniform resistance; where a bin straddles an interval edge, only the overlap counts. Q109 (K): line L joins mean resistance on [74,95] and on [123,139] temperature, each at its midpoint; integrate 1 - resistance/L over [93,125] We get 1.48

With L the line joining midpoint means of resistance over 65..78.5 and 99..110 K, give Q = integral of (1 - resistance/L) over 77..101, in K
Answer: 3.9 K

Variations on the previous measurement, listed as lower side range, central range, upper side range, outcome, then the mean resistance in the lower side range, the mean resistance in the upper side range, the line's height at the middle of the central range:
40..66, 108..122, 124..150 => -0.3 K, 117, 141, 135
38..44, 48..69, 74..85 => 1.5 K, 105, 176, 137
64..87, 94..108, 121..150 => 1.0 K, 171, 141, 158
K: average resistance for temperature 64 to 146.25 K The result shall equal 148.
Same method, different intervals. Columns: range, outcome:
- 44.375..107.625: 141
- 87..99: 111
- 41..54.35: 103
